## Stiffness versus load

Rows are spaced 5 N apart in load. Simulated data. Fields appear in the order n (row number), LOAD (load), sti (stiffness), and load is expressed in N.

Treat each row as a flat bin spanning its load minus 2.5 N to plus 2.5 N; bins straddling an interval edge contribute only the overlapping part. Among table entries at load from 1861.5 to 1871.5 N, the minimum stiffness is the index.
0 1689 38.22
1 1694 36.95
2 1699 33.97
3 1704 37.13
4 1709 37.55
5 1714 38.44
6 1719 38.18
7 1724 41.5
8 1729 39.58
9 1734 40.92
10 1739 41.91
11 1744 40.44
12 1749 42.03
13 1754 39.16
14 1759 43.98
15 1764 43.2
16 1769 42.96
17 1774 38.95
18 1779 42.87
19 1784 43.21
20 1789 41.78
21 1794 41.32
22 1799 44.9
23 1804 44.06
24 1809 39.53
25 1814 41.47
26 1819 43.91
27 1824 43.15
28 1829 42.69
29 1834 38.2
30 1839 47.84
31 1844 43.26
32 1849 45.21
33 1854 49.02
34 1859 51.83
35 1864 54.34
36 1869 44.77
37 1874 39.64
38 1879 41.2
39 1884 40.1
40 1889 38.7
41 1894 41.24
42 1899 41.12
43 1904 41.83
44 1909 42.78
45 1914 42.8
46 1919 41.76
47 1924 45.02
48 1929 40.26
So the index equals 44.77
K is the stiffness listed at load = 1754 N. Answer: 39.16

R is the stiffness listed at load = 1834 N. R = 38.2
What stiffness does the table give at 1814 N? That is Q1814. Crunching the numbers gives 41.47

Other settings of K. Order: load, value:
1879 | 41.2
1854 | 49.02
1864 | 54.34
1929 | 40.26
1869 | 44.77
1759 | 43.98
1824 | 43.15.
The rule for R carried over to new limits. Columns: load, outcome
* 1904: 41.83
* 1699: 33.97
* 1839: 47.84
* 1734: 40.92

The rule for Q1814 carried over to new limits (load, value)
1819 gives 43.91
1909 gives 42.78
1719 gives 38.18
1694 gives 36.95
